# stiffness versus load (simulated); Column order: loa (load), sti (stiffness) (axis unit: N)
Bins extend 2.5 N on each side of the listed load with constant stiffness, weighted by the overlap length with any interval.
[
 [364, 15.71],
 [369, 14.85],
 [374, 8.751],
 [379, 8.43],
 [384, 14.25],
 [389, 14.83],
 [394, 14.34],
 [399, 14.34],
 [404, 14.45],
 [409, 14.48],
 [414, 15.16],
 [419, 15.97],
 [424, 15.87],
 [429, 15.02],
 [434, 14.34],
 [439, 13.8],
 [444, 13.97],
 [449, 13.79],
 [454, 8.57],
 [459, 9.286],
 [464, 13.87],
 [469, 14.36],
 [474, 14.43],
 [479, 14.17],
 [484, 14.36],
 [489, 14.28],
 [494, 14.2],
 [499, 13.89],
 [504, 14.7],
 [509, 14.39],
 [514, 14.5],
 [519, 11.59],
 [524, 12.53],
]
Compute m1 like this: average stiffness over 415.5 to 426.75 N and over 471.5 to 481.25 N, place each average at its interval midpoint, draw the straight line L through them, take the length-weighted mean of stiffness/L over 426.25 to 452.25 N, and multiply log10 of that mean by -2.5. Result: 0.10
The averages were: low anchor 15.8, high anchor 14.3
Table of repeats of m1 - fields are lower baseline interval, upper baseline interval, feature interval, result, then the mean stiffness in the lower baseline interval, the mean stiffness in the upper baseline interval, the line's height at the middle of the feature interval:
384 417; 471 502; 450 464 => 0.36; 14.6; 14.2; 14.4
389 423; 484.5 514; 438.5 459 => 0.21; 14.8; 14.3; 14.6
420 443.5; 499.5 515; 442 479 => 0.15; 14.8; 14.5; 14.6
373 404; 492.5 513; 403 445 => -0.12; 12.8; 14.3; 13.3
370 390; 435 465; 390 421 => -0.24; 11.6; 12.2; 11.8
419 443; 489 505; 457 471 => 0.16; 14.8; 14.2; 14.5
